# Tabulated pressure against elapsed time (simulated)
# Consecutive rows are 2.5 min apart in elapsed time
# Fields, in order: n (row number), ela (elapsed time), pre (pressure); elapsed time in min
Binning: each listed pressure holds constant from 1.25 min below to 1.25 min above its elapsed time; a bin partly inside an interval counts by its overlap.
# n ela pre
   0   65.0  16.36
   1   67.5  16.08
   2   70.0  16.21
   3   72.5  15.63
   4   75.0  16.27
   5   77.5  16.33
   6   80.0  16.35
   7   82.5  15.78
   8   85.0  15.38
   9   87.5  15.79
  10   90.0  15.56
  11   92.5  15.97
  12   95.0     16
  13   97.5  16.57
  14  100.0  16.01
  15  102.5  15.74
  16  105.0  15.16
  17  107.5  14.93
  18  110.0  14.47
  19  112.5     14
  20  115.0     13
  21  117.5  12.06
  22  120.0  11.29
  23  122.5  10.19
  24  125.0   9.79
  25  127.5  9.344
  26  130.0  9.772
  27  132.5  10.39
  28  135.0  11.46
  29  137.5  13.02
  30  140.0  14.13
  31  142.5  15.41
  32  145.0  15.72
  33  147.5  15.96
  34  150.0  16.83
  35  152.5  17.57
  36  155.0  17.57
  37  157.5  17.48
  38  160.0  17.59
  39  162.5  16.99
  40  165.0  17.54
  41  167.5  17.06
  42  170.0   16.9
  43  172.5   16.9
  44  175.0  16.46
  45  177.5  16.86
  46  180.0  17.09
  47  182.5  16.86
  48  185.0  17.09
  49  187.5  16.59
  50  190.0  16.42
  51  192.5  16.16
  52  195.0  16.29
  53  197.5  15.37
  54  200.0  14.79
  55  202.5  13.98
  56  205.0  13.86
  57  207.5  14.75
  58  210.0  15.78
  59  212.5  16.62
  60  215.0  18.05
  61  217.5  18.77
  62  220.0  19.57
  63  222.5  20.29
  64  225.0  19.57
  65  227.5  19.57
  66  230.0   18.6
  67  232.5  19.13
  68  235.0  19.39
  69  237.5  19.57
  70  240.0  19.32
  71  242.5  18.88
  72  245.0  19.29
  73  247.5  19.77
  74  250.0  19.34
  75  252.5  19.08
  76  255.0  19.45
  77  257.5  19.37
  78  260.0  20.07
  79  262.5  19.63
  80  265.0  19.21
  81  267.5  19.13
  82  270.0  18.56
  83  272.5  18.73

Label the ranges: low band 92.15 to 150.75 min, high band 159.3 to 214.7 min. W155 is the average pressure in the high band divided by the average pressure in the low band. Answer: 1.20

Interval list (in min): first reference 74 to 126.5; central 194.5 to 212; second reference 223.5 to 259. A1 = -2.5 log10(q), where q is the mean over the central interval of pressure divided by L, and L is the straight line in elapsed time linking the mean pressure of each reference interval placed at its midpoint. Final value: 0.20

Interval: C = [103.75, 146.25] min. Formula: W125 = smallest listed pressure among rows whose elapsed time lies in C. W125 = 9.344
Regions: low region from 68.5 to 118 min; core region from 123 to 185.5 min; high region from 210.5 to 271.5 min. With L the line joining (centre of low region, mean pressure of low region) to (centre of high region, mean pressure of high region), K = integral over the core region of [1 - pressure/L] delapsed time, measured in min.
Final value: 6.7 min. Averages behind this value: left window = 15.4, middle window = 15.2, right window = 19.1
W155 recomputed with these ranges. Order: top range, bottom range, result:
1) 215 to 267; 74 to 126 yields 1.32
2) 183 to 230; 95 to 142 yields 1.30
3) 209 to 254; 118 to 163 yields 1.37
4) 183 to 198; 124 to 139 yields 1.53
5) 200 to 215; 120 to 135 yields 1.50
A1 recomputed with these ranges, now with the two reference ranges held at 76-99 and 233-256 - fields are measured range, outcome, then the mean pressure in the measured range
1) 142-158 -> 0.04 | 16.7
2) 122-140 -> 0.48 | 10.8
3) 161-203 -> 0.09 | 16.5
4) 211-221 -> 0.03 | 18.2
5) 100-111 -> 0.08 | 15.2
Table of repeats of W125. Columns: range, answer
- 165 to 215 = 13.86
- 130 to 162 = 9.772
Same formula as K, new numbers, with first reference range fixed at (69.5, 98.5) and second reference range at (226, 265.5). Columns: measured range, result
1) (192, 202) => 1.6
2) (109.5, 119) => 1.9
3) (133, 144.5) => 2.5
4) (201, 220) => 2.5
